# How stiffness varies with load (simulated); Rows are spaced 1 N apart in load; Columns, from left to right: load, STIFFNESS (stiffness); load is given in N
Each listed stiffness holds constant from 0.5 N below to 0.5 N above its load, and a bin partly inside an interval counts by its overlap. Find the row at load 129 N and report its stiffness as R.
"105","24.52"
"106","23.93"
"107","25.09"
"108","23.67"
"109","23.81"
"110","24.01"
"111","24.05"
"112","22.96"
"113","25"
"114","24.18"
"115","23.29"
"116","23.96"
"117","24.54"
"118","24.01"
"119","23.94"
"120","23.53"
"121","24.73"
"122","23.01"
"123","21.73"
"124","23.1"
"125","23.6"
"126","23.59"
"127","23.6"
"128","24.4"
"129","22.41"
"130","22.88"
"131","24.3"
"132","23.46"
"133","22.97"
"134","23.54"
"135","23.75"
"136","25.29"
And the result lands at 22.41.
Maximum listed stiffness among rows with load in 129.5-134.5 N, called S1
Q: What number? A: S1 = 24.3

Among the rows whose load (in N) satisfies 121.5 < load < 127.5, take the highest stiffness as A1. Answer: 23.6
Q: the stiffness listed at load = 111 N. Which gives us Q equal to 24.05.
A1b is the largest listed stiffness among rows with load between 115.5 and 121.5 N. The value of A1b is 24.73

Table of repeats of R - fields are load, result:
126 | 23.59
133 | 22.97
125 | 23.6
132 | 23.46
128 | 24.4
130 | 22.88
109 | 23.81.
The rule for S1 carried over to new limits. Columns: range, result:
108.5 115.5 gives 25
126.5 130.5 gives 24.4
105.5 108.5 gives 25.09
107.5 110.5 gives 24.01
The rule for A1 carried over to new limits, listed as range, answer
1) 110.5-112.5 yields 24.05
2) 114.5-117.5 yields 24.54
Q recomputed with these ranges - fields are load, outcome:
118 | 24.01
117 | 24.54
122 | 23.01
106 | 23.93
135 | 23.75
